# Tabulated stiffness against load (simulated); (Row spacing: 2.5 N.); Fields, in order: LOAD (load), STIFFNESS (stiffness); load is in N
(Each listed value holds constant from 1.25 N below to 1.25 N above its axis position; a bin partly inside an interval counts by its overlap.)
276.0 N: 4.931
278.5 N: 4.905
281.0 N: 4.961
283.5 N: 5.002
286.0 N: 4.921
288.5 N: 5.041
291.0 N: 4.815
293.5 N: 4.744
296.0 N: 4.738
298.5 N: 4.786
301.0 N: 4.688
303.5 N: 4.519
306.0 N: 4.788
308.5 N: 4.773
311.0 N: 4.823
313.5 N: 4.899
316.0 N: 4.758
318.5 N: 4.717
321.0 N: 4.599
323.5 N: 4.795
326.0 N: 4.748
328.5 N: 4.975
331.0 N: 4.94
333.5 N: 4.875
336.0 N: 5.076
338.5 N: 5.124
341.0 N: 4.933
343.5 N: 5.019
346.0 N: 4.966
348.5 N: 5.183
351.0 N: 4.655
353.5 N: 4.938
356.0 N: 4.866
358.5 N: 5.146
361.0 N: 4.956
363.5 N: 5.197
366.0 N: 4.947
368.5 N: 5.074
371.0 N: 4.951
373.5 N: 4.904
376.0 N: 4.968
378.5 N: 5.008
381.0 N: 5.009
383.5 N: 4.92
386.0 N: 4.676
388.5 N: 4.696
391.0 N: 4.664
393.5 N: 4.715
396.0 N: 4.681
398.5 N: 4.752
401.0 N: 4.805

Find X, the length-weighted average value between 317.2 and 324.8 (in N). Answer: 4.7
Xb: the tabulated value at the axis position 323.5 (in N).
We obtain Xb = 4.795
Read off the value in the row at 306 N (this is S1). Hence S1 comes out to 4.788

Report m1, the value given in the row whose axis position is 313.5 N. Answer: 4.899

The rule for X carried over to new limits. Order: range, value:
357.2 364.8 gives 5.1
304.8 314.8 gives 4.82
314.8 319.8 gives 4.74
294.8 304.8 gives 4.68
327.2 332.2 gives 4.96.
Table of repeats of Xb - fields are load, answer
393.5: 4.715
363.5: 5.197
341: 4.933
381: 5.009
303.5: 4.519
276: 4.931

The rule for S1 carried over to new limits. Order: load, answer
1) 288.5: 5.041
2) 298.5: 4.786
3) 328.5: 4.975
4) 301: 4.688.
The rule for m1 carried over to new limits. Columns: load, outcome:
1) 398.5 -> 4.752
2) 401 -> 4.805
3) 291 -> 4.815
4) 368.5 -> 5.074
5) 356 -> 4.866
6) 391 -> 4.664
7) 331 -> 4.94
